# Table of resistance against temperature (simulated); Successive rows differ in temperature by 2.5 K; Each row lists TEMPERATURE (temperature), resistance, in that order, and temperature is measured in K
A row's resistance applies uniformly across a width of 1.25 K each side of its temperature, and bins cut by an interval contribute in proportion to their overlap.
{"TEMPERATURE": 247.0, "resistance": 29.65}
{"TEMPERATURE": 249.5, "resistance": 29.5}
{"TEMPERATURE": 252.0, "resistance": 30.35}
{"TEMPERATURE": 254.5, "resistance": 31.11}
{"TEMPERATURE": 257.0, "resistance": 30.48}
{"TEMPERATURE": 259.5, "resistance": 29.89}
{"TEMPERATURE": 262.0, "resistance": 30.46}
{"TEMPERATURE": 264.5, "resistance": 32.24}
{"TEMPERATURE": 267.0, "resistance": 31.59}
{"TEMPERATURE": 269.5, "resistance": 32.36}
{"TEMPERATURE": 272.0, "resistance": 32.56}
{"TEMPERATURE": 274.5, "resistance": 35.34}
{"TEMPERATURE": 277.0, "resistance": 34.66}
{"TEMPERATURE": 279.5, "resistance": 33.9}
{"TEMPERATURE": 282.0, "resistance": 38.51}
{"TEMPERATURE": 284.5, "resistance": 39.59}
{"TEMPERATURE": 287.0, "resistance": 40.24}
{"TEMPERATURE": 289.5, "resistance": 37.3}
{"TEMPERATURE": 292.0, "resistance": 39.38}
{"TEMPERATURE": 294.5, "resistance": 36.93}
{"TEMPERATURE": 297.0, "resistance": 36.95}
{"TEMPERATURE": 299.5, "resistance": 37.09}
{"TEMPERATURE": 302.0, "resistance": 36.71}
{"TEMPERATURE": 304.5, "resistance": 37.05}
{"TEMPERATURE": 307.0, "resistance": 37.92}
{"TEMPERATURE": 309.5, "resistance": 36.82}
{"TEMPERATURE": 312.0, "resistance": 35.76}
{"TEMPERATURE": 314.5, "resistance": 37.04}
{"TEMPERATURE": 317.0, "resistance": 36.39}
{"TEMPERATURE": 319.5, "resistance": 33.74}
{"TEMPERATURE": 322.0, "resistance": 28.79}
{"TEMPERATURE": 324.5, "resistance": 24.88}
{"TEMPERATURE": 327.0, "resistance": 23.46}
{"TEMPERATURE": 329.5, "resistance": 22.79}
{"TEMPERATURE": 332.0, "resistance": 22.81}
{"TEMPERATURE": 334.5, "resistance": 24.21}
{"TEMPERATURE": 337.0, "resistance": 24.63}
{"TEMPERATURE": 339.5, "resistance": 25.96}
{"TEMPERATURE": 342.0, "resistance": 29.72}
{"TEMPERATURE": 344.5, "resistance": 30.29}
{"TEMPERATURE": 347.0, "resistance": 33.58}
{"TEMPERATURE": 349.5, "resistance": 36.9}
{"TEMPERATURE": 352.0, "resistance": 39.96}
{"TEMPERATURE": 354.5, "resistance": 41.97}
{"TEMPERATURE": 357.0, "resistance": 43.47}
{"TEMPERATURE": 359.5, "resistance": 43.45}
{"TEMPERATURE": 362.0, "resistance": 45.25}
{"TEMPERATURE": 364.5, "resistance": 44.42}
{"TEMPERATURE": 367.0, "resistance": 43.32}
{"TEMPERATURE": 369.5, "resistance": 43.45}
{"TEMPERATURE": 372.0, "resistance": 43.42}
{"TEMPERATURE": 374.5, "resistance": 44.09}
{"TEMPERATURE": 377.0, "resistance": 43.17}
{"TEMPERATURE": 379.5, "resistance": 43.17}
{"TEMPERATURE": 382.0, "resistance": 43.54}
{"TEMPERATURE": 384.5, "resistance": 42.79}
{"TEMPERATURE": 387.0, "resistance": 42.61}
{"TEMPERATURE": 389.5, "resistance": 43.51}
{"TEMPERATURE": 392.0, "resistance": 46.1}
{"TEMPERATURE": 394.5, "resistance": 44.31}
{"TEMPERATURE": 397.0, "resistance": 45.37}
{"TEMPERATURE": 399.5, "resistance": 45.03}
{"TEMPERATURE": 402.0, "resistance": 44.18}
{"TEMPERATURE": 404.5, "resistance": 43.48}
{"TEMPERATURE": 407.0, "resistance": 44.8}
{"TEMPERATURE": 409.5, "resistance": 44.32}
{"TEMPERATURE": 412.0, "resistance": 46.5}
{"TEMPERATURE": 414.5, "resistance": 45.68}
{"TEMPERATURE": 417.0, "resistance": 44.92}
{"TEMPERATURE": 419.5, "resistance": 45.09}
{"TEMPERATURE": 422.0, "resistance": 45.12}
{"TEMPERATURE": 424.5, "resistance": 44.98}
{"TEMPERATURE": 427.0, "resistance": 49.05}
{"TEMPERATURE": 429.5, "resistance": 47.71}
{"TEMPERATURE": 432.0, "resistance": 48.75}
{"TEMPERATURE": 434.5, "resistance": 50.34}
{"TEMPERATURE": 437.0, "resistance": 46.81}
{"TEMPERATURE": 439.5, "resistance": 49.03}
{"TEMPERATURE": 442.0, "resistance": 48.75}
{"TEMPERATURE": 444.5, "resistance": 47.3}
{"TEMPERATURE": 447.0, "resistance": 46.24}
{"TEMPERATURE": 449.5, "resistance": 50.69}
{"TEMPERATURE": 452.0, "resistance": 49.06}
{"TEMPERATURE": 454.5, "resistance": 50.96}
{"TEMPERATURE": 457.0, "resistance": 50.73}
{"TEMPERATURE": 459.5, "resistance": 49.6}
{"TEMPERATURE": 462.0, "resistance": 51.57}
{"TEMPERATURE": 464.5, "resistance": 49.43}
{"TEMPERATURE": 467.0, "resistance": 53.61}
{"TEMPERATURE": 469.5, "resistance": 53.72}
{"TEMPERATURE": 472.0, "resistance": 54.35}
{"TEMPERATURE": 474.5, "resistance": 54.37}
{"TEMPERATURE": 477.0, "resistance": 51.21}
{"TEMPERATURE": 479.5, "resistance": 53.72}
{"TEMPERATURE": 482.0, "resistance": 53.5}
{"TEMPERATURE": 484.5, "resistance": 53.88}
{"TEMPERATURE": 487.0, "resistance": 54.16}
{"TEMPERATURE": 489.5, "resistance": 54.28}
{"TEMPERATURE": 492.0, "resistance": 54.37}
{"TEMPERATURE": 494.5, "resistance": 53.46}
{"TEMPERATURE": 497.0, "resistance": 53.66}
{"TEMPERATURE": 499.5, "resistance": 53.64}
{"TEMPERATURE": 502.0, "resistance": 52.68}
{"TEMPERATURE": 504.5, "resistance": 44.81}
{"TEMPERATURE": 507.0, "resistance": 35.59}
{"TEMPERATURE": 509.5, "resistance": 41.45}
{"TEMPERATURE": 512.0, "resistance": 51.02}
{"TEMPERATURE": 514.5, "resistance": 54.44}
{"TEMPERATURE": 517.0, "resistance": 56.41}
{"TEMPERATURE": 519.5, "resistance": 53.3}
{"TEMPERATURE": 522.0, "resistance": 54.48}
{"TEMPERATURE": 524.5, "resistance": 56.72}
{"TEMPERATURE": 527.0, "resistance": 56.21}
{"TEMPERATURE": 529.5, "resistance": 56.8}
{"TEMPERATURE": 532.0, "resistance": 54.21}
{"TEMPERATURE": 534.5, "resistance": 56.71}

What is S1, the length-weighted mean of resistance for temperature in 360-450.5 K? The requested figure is 45.4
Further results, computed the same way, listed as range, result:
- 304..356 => 31.6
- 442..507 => 51.4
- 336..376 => 38.5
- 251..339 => 32.9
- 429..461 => 49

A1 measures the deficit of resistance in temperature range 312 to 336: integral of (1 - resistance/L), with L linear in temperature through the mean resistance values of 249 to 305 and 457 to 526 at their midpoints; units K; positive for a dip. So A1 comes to 6.1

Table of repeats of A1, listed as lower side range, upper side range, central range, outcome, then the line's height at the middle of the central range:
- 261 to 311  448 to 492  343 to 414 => 2.36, 44.2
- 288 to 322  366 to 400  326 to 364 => 7.19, 40.3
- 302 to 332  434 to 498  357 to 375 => -2.56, 38.4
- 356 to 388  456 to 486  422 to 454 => 0.87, 49.5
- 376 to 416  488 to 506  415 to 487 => -1.77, 48.6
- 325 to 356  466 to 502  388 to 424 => -3.82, 40.6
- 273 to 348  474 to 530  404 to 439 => -1.71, 44.2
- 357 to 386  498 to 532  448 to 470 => -1.13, 48.4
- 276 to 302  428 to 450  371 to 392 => 0.33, 44.2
